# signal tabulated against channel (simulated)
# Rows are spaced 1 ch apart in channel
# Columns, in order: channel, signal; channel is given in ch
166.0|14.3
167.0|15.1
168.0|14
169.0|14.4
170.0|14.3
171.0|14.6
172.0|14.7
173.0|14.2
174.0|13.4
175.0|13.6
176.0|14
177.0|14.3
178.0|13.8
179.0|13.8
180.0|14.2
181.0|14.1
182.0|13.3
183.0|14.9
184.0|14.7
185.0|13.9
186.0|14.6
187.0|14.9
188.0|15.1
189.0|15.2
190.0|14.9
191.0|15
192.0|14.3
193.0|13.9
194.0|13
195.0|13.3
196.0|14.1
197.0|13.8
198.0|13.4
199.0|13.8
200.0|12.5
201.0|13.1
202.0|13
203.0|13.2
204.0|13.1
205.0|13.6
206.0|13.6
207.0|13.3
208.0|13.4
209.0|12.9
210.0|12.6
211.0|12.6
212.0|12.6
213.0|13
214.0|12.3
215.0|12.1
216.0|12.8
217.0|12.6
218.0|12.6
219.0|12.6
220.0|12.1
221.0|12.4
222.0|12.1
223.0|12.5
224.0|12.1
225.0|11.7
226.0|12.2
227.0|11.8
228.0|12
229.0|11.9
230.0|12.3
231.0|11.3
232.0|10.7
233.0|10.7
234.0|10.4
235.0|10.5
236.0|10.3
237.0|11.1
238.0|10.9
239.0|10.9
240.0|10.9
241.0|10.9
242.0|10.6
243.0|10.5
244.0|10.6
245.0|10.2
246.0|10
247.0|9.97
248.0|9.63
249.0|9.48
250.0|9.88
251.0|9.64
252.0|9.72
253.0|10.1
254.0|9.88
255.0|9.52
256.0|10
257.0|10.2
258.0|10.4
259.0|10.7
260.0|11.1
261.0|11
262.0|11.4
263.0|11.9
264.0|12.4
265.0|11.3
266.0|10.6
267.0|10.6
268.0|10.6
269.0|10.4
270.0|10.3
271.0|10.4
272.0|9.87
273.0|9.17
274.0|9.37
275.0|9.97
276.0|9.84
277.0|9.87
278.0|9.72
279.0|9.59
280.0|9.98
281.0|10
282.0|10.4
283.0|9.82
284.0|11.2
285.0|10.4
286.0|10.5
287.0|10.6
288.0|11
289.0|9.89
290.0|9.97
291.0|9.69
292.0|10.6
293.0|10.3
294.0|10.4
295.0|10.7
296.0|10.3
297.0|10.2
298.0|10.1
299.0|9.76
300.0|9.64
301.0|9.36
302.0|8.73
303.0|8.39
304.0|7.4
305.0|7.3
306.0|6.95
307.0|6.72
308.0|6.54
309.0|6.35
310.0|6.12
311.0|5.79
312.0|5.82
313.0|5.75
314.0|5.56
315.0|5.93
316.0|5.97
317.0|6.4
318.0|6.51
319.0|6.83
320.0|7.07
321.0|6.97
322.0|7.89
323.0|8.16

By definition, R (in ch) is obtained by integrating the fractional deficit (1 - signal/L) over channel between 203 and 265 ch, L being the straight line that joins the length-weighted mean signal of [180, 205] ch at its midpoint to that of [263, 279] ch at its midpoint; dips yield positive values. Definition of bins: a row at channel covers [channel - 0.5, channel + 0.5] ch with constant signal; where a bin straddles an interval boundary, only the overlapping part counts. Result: 3.18 ch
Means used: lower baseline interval 14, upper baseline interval 10.3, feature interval 11.4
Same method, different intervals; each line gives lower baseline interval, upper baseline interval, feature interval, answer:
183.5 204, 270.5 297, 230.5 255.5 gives 3.2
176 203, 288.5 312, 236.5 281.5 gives 1.3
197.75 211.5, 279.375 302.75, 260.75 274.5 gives 0.4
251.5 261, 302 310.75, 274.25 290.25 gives -3.0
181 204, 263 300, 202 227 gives 0.8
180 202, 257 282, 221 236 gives 0.9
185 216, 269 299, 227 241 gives 1.2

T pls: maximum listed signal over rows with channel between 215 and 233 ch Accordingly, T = 12.8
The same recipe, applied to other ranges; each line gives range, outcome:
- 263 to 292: 12.4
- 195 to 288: 14.1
